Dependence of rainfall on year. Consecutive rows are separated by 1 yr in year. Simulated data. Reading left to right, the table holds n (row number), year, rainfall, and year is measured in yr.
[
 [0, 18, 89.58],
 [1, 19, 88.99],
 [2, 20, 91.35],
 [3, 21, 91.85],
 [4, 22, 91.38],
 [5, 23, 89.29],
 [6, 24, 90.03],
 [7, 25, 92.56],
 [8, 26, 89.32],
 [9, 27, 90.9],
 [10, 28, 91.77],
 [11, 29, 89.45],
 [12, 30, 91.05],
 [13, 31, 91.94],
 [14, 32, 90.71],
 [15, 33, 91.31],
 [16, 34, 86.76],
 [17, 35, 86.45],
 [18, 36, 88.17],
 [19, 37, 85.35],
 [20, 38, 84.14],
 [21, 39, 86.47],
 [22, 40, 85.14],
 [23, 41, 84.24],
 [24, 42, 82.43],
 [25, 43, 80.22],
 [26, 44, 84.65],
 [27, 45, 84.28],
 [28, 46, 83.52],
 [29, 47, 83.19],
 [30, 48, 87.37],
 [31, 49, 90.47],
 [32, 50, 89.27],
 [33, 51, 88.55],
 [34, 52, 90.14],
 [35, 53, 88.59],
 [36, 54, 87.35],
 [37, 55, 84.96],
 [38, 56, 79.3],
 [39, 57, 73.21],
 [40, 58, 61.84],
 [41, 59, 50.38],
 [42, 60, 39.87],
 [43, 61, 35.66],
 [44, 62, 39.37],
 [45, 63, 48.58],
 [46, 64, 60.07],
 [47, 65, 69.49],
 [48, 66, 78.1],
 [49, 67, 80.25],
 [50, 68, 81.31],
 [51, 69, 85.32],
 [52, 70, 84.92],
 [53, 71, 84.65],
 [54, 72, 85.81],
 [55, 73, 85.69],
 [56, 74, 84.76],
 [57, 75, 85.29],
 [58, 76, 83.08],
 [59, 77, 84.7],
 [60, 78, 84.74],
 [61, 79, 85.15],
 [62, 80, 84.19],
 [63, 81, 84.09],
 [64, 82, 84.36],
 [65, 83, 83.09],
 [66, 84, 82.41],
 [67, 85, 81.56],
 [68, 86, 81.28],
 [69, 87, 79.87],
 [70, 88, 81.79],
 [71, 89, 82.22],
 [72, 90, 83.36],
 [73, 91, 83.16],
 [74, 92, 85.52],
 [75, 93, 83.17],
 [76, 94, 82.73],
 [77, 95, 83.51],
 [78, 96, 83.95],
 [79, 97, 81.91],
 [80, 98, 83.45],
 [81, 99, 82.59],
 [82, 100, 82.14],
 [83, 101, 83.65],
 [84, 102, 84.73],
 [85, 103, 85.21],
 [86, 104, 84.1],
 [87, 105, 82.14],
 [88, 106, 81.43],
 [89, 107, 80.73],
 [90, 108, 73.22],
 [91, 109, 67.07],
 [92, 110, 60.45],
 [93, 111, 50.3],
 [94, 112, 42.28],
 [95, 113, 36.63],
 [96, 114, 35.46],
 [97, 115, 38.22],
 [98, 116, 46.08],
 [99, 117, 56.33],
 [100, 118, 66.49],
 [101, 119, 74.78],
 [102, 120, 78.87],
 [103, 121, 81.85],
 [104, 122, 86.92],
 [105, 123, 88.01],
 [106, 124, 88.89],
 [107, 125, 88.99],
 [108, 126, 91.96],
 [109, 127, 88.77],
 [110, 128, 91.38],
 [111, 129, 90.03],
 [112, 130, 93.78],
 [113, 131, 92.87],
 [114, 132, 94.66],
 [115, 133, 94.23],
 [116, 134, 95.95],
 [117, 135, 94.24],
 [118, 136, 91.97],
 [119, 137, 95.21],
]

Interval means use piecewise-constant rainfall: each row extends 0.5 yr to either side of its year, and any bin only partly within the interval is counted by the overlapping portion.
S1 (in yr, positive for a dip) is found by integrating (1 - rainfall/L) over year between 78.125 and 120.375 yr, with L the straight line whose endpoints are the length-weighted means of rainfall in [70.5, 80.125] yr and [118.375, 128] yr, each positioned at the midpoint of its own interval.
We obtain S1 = 5.2 yr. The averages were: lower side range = 84.8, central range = 74.7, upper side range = 85.5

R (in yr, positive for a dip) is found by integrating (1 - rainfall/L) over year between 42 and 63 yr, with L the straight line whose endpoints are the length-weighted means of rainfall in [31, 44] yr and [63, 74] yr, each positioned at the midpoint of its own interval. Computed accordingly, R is 2.03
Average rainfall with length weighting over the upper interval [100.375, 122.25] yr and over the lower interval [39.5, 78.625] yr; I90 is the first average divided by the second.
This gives 0.9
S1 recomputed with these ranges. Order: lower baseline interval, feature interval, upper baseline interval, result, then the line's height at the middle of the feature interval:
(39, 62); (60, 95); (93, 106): 1.1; 80.6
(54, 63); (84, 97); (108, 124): -4.7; 60.7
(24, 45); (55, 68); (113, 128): 3.3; 82.6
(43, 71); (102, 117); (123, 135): 4.3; 87.2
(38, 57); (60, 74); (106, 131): 1.9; 81.4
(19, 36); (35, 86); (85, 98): 4.3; 86.4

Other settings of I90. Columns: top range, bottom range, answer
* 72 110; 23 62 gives 1.00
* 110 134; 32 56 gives 0.86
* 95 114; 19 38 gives 0.81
